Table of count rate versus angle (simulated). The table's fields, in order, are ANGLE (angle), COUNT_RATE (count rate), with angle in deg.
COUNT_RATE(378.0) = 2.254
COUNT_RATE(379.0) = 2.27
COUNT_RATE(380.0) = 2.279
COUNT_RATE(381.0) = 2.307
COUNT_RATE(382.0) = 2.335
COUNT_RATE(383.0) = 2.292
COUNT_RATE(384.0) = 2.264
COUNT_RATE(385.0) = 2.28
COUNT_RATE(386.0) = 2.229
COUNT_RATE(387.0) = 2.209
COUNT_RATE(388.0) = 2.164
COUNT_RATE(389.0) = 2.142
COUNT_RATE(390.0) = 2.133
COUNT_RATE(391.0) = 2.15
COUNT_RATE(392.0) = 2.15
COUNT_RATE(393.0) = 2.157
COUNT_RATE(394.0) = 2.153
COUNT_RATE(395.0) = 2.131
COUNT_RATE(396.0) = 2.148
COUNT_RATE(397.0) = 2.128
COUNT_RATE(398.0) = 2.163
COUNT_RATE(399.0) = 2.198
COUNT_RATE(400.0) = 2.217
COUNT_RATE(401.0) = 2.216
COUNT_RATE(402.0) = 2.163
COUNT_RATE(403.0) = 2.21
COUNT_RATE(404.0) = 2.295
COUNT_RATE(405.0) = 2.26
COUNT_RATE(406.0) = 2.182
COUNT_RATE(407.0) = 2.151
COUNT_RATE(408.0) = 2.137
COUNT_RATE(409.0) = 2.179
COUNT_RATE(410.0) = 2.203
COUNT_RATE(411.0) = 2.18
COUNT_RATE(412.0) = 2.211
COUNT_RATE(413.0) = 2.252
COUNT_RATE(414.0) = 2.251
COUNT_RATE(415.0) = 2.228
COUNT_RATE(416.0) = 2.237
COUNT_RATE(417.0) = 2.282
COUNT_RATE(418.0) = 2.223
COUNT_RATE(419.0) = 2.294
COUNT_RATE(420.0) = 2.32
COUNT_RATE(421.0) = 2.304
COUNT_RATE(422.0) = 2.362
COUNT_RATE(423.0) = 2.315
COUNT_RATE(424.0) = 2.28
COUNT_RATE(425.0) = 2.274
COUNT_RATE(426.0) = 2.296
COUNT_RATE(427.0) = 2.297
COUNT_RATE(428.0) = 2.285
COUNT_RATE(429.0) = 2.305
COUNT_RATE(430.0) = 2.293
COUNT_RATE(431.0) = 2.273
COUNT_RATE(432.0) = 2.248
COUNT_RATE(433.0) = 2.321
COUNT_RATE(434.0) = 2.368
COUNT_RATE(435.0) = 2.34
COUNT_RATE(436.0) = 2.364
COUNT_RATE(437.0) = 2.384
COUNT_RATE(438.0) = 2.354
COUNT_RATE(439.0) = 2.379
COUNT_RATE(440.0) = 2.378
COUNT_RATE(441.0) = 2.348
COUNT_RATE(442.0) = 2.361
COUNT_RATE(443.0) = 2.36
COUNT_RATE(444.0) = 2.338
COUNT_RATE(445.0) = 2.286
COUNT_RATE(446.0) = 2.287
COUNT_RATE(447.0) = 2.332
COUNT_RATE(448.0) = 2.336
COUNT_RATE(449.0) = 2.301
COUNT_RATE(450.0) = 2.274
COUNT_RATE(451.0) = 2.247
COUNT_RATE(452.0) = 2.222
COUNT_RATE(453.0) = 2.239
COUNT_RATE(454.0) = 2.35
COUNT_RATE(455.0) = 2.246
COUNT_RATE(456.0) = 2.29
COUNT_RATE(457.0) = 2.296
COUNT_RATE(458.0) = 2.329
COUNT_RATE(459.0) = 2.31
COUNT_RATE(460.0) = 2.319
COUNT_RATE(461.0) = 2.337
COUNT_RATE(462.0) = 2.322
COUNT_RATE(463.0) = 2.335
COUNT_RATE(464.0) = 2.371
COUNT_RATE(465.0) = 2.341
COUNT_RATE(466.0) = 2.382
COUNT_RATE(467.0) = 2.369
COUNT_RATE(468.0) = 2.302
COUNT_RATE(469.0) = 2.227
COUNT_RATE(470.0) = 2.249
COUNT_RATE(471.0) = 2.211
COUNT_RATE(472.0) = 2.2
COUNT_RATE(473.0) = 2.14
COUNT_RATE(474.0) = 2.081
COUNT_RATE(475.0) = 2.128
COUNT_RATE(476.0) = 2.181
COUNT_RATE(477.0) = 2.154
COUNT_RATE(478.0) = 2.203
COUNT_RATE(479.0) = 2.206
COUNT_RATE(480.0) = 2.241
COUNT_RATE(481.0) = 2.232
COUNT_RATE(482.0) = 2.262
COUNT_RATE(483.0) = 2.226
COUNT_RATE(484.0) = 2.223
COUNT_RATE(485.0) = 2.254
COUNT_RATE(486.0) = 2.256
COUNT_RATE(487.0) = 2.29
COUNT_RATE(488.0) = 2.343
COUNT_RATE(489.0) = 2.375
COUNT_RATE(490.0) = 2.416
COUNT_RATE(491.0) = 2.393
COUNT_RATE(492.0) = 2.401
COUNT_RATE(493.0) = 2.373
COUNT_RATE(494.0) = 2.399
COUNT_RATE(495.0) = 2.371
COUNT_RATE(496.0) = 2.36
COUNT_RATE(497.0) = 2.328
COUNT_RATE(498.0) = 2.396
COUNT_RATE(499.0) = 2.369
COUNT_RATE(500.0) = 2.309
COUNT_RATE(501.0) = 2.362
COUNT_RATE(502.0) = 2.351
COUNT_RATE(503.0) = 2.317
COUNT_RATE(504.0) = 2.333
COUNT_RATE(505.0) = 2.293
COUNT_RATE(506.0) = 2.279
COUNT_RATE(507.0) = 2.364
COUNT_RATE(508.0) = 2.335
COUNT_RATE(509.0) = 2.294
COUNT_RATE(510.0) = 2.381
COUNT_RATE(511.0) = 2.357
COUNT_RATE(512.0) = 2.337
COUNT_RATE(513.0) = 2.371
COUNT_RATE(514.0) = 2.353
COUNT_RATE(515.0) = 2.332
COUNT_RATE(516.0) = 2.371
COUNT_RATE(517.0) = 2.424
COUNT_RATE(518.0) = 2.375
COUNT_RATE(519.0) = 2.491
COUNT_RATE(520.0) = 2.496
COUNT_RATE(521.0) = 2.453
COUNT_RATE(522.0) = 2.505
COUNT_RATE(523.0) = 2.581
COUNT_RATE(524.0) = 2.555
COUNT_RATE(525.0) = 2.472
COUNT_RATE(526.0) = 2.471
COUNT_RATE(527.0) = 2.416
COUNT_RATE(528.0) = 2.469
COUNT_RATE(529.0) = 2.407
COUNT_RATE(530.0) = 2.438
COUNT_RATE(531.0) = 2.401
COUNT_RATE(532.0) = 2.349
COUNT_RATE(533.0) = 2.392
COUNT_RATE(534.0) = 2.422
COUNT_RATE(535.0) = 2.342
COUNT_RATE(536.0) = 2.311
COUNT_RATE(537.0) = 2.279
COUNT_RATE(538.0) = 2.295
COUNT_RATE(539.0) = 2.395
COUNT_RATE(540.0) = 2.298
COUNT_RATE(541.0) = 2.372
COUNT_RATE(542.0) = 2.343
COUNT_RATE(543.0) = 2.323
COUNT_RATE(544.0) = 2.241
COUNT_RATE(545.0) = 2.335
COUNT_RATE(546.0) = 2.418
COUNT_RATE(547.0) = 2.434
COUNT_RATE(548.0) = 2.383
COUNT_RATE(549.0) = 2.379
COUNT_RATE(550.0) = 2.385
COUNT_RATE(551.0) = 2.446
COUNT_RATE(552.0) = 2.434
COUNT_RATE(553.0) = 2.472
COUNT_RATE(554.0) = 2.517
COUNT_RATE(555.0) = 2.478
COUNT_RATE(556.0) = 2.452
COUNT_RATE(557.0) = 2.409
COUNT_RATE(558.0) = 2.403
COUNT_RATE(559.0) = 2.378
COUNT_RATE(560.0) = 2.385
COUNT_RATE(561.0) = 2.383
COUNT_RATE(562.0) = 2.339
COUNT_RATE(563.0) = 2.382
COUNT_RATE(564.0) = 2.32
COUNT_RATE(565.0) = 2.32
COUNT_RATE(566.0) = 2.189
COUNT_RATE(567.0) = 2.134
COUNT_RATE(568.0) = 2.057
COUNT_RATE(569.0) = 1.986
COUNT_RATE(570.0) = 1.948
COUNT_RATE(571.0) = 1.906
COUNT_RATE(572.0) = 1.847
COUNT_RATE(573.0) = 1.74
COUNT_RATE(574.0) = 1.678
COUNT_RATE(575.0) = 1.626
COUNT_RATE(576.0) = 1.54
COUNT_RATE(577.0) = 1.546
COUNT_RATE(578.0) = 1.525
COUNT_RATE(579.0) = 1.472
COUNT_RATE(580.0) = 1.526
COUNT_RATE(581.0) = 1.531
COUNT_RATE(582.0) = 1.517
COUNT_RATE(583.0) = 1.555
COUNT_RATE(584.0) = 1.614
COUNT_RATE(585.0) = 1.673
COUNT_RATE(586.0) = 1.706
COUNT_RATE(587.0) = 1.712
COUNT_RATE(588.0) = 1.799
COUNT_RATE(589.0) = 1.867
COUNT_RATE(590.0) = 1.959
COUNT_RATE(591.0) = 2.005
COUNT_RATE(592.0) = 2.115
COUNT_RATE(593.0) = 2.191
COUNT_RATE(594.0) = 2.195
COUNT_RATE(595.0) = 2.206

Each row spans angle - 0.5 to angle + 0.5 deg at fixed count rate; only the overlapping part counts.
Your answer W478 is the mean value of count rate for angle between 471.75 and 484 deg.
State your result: 2.19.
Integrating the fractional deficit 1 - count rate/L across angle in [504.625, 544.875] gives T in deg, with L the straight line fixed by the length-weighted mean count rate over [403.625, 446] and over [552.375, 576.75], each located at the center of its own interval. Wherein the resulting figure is -3.5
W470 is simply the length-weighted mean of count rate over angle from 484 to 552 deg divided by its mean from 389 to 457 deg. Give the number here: 1.05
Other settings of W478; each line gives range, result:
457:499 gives 2.29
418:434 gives 2.3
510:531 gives 2.43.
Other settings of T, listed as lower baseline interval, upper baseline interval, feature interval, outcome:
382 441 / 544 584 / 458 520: -4.1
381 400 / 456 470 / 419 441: -0.6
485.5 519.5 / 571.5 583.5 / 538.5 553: -3.5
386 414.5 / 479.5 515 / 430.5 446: -0.7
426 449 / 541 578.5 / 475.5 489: 0.2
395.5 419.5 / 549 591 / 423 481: -3.6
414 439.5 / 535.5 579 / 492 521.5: -1.6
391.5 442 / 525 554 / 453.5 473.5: 0.1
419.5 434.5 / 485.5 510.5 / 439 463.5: 0.1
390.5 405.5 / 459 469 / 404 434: -0.4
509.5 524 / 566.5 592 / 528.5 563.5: -4.7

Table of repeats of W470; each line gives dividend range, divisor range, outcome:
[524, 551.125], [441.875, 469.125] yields 1.03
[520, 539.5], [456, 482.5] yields 1.07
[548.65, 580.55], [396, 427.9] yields 0.94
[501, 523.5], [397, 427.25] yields 1.06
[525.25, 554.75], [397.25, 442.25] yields 1.05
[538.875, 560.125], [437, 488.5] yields 1.05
